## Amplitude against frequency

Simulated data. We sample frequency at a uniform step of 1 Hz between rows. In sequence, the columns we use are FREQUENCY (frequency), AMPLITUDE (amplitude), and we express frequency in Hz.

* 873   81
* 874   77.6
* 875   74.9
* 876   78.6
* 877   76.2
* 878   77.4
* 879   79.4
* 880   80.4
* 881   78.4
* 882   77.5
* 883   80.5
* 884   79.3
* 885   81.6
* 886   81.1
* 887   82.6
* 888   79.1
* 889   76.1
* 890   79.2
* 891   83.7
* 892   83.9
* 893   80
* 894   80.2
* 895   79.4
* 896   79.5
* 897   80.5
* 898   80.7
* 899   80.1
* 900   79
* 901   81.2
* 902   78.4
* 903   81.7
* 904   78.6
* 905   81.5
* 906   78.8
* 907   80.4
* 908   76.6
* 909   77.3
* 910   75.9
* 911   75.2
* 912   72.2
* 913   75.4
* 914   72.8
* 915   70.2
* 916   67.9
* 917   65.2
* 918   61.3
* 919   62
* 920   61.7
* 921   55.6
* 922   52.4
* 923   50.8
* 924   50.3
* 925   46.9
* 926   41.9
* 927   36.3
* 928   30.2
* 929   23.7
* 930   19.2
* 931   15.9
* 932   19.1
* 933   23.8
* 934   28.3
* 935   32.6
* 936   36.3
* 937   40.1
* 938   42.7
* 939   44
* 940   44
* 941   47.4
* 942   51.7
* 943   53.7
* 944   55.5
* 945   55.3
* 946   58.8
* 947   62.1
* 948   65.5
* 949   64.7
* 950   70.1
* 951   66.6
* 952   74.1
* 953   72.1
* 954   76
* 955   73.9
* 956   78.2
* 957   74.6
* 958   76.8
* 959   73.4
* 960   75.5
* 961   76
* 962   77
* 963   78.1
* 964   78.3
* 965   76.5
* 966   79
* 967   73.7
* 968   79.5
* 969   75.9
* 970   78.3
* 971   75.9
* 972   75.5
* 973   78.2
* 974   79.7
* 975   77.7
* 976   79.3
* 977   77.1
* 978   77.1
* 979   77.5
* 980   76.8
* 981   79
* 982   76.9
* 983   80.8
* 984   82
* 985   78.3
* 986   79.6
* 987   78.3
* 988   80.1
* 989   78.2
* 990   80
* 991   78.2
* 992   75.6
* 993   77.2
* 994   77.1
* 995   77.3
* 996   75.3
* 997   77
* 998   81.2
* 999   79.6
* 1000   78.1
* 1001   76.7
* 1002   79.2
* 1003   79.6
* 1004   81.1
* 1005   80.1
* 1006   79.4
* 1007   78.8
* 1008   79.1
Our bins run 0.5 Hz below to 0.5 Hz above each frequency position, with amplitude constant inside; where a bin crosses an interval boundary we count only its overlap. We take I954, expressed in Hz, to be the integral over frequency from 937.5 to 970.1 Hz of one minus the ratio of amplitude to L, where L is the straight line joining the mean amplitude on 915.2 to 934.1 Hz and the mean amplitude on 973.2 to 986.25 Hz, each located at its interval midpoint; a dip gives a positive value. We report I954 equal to -2.6 Hz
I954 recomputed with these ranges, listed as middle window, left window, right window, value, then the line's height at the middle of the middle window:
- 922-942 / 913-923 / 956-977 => 9.2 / 67.2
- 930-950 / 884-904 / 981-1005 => 8.9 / 79.5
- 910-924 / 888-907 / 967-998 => 2.6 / 79.6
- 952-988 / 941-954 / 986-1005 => -3.8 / 69.9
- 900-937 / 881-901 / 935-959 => 7.6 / 70.2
